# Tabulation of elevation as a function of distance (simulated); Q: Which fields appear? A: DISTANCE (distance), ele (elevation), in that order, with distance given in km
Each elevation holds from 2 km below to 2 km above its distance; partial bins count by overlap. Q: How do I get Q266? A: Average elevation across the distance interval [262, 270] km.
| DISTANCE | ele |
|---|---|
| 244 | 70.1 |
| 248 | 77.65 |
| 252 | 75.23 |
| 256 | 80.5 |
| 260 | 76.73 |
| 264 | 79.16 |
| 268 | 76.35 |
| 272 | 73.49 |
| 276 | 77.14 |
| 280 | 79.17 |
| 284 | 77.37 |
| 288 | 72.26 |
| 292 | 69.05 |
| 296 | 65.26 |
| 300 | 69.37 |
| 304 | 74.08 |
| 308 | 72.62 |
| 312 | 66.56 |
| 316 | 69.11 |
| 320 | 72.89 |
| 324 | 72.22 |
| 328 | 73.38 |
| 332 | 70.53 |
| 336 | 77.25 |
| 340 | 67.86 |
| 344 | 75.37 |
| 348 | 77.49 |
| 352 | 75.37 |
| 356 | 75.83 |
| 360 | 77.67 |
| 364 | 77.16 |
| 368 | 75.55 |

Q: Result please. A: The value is 77.8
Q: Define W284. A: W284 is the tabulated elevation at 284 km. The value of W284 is 77.37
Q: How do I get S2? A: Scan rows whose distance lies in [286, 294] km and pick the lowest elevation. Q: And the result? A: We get 69.05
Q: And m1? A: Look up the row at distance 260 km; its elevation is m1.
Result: 76.73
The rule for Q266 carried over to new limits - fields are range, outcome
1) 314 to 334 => 71.6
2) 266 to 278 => 75.7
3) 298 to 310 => 72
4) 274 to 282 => 78.2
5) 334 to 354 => 74.7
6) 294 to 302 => 67.3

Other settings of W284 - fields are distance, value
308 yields 72.62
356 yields 75.83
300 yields 69.37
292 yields 69.05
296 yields 65.26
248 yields 77.65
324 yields 72.22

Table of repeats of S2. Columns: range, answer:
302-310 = 72.62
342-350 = 75.37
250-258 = 75.23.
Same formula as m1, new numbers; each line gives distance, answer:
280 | 79.17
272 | 73.49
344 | 75.37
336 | 77.25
